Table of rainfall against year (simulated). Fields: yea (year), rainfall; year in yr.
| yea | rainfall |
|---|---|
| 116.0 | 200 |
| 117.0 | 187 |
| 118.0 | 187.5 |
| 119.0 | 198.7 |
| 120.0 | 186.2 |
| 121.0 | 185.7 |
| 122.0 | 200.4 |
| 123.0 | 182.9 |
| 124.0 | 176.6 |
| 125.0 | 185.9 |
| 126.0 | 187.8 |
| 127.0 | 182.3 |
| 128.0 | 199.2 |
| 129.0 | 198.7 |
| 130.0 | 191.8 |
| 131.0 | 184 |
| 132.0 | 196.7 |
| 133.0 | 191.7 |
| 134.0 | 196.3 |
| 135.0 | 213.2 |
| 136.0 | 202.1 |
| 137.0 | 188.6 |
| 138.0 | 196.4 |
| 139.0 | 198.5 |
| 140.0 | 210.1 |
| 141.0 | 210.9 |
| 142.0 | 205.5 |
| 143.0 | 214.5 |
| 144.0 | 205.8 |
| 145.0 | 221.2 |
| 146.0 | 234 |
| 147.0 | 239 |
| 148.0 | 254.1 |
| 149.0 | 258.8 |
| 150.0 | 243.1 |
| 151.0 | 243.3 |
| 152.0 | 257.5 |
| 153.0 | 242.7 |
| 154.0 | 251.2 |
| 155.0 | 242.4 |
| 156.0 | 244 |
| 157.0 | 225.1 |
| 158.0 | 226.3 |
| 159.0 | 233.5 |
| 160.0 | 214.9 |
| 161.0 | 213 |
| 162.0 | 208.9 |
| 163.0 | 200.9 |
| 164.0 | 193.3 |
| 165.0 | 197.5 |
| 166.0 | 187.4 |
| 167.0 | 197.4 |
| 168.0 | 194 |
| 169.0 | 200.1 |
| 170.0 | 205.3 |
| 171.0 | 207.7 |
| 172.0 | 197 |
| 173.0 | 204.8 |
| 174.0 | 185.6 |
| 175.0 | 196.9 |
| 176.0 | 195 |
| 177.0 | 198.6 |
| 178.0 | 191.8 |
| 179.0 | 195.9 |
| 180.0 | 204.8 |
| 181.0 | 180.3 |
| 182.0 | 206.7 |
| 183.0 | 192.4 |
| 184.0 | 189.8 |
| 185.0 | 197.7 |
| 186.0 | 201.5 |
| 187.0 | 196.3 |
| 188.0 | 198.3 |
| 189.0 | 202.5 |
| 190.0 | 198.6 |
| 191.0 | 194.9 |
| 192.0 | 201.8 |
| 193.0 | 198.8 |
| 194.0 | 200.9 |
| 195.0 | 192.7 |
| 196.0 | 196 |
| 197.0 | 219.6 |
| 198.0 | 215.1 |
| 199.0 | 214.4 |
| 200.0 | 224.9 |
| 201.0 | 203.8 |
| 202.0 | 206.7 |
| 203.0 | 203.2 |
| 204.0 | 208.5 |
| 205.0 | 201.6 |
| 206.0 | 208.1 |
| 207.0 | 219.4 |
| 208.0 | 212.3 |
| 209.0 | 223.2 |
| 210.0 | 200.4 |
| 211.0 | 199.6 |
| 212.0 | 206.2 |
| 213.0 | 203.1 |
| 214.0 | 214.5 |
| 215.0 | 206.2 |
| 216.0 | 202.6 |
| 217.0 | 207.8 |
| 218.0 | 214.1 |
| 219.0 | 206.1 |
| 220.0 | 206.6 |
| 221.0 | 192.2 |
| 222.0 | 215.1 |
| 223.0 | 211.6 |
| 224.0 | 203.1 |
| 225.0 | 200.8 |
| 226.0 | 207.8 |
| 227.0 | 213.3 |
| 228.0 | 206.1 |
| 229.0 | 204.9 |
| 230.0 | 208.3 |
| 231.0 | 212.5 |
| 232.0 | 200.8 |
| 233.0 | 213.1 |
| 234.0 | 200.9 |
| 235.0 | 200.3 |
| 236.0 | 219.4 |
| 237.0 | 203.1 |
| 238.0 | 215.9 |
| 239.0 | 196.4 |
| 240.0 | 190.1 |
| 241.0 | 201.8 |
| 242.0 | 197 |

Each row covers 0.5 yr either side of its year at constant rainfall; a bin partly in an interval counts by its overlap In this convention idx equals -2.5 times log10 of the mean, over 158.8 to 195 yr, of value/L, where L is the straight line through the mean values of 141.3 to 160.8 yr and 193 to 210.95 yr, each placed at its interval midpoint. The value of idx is 0.112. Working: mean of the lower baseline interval 234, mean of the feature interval 199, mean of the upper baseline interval 208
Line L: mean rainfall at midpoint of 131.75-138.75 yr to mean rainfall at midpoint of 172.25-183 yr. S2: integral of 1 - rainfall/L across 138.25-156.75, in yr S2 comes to -3.20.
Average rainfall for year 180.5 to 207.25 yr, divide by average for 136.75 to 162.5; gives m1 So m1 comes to 0.89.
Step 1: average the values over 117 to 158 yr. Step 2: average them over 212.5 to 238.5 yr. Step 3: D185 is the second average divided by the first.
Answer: 0.98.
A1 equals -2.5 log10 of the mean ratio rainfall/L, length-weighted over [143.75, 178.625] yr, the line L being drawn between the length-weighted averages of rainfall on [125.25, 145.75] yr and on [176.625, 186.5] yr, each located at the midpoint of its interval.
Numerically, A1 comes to -0.10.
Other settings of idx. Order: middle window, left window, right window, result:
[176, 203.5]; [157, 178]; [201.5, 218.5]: 0.026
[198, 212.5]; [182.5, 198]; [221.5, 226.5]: -0.035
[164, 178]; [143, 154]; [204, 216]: 0.158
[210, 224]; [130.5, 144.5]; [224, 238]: 0.000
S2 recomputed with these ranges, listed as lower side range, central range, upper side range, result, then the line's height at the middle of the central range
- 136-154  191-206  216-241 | 0.5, 213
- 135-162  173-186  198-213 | 1.3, 217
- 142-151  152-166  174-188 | -0.2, 219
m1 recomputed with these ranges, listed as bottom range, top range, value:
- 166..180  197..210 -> 1.07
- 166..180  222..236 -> 1.05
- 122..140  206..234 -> 1.08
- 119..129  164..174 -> 1.05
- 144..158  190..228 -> 0.86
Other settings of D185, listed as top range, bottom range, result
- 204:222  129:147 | 1.02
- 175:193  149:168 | 0.88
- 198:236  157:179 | 1.03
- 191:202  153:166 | 0.94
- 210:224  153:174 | 0.97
